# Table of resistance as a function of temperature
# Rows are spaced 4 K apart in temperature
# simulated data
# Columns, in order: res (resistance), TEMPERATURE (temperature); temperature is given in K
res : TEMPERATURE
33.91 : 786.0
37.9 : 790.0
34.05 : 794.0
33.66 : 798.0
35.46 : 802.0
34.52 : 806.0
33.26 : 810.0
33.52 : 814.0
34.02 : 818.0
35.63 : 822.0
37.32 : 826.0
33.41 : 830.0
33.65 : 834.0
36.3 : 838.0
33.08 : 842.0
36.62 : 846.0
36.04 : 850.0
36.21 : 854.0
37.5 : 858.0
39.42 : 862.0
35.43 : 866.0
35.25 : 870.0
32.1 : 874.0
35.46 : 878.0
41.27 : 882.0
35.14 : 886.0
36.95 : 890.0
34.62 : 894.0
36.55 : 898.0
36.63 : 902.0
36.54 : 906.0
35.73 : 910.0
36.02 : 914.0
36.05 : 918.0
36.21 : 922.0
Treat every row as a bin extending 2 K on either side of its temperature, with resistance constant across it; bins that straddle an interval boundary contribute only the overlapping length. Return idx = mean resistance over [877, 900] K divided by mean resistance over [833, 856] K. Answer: 1.04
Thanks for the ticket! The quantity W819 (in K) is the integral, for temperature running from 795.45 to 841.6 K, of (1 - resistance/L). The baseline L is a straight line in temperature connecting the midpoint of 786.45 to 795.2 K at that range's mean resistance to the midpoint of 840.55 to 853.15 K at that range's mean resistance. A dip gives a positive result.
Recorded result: 1.37 K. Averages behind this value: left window 35.8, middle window 34.6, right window 35.4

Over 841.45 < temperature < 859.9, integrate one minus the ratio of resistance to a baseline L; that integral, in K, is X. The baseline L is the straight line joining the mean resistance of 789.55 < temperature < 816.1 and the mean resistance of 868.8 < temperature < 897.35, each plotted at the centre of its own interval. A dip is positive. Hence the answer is -0.4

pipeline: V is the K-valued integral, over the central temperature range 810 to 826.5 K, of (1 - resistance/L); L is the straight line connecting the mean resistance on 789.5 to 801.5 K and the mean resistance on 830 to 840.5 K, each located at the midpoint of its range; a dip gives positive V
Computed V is 0.0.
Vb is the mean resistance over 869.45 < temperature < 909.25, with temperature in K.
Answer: 36.1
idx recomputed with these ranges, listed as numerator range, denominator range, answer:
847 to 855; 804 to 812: 1.07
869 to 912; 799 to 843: 1.04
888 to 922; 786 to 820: 1.05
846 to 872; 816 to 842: 1.05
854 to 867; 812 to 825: 1.08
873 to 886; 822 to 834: 1.04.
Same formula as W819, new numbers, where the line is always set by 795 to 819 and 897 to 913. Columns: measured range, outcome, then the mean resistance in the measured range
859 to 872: -0.5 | 36.8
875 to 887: -0.4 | 37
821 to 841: -0.3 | 35.1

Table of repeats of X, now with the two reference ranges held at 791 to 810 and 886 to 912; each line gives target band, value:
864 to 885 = -0.10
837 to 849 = -0.05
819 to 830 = -0.26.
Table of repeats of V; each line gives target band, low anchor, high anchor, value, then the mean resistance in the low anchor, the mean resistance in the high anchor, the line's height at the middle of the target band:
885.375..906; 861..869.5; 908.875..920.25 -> 0.1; 36.8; 36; 36.3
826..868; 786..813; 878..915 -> -0.3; 34.7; 36.6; 35.6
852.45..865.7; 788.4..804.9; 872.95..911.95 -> -0.6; 35.2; 36.2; 35.8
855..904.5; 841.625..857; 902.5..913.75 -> -0.4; 35.9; 36.2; 36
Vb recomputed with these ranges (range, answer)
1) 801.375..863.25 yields 35.3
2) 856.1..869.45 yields 37.2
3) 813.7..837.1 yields 34.7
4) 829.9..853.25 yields 35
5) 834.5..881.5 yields 35.9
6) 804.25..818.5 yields 33.8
